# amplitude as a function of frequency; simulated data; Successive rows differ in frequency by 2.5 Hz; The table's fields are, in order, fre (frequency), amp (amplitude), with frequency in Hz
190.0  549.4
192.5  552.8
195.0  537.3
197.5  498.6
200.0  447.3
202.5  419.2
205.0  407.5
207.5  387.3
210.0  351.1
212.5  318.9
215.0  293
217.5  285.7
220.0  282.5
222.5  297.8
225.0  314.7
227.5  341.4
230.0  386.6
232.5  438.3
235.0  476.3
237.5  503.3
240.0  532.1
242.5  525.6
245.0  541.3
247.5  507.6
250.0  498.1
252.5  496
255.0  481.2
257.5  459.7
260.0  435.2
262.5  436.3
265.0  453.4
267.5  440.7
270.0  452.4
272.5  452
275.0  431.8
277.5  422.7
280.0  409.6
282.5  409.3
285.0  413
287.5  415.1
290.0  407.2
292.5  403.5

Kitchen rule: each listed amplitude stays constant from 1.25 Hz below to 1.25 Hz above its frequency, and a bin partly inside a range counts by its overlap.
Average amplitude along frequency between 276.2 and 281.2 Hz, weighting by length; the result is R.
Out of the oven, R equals 416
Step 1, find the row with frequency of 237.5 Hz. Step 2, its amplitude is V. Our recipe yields 503.3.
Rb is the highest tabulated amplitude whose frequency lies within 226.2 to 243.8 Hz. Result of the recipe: 532.1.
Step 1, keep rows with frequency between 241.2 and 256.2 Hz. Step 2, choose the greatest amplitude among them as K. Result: 541.3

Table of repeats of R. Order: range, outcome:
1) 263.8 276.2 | 446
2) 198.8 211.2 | 403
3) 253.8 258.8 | 470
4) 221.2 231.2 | 335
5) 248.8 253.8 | 497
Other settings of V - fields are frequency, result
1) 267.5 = 440.7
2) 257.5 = 459.7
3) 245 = 541.3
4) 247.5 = 507.6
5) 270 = 452.4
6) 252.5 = 496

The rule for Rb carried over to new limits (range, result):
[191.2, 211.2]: 552.8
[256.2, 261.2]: 459.7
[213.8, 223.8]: 297.8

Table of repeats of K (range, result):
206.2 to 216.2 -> 387.3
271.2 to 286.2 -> 452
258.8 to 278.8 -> 453.4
